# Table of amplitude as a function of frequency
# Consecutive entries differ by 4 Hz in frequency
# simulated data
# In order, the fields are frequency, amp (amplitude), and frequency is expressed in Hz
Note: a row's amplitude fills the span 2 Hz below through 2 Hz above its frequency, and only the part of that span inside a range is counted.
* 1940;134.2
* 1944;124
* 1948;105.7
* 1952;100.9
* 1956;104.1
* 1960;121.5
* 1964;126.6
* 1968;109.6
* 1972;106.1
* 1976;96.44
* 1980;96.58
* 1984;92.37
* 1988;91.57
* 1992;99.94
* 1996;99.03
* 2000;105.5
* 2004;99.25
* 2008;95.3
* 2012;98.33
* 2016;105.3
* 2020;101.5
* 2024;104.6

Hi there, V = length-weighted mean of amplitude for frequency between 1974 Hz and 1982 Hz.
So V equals 96.5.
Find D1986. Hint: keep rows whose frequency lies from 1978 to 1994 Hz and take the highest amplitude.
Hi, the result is 99.94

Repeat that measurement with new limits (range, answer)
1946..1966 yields 126.6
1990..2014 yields 105.5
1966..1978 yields 109.6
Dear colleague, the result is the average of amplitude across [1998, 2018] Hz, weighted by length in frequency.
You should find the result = 101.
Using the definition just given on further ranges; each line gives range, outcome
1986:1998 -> 96.8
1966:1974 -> 108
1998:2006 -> 102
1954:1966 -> 117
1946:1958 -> 104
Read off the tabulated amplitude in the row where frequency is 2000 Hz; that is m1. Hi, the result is 105.5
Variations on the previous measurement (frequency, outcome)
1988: 91.57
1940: 134.2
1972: 106.1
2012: 98.33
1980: 96.58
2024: 104.6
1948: 105.7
